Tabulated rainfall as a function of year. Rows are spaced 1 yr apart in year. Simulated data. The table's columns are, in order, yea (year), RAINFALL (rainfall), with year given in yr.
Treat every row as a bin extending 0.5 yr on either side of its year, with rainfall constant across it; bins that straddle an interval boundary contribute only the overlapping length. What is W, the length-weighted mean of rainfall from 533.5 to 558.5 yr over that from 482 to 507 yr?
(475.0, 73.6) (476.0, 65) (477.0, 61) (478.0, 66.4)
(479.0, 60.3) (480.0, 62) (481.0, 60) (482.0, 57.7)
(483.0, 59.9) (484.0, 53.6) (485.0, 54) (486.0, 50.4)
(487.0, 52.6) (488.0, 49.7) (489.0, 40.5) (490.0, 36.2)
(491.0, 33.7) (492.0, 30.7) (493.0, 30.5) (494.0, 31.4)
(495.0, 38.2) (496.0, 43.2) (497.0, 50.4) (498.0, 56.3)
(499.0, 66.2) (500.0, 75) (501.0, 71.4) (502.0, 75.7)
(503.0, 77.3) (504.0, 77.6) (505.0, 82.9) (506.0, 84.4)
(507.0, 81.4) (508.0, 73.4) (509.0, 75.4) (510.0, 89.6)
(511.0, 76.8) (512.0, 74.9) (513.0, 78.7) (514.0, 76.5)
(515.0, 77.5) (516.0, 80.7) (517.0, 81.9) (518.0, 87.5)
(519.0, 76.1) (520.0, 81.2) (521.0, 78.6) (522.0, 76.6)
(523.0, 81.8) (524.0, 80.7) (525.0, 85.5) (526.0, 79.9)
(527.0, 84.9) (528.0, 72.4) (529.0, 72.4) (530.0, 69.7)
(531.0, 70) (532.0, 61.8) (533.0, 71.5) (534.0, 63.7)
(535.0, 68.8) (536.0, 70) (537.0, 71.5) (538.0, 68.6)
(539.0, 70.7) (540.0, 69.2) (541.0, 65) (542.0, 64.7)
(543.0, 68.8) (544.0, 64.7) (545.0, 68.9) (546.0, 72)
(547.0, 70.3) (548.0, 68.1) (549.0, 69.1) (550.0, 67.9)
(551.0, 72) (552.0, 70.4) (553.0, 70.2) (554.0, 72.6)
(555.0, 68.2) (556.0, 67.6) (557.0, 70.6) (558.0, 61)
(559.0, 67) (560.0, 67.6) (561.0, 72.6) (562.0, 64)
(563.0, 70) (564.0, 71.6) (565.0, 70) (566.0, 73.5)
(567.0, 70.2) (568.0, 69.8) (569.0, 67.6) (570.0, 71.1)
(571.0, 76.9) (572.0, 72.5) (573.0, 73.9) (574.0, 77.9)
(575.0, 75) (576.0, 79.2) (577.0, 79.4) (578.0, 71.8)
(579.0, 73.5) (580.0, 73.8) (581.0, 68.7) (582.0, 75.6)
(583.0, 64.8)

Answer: 1.23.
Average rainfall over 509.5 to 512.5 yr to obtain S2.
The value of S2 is 80.4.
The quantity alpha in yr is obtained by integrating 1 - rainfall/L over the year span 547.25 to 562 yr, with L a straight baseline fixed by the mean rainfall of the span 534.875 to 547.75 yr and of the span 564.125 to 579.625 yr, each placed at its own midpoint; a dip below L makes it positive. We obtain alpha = 0.4 yr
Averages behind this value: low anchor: 68.7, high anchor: 73.4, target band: 68.8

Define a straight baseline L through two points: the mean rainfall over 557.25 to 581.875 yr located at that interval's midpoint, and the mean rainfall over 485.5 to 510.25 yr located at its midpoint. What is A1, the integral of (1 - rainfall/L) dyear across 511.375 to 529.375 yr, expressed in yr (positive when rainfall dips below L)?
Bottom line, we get -4.8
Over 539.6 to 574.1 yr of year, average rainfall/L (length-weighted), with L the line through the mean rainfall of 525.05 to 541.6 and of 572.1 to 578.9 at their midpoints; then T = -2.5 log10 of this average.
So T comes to 0.06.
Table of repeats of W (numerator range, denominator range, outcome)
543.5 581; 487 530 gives 1.04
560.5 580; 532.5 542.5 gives 1.06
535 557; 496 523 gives 0.91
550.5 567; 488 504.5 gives 1.33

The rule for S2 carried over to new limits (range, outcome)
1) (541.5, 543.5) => 66.8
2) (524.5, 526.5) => 82.7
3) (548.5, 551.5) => 69.7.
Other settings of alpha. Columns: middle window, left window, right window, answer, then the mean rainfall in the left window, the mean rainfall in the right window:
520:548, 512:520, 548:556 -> 1.0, 79.6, 69.8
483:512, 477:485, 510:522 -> 4.3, 59.7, 79.5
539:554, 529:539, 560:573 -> 0.1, 68.7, 70.8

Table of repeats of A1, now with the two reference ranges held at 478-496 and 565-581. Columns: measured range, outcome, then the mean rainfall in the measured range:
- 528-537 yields -1.1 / 68.9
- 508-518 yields -4.3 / 79.2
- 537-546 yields -0.6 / 68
